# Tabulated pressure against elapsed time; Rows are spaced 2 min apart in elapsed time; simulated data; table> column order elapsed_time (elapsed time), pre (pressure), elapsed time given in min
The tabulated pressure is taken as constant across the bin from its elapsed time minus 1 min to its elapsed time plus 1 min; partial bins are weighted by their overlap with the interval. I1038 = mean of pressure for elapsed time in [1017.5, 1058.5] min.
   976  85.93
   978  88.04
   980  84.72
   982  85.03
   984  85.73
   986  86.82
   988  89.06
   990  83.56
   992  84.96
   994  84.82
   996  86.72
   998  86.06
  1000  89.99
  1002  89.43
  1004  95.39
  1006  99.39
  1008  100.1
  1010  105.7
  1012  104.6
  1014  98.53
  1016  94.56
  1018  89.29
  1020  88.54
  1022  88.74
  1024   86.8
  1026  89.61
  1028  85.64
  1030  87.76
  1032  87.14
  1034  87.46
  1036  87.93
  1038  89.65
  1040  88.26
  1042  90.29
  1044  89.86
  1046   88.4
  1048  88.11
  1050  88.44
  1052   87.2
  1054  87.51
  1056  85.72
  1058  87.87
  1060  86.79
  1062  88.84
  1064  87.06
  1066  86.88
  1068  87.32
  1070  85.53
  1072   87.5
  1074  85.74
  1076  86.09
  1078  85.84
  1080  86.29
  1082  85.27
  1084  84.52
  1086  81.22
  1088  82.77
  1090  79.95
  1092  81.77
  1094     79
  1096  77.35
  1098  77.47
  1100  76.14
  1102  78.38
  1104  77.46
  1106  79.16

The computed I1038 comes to 88.1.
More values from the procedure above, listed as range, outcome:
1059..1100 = 84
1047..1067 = 87.4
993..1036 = 91.6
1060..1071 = 87.1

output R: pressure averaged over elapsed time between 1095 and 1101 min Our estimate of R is 77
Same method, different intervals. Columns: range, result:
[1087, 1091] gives 81.4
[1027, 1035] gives 87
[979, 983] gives 84.9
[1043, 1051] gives 88.7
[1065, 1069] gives 87.1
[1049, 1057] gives 87.2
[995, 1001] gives 87.6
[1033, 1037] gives 87.7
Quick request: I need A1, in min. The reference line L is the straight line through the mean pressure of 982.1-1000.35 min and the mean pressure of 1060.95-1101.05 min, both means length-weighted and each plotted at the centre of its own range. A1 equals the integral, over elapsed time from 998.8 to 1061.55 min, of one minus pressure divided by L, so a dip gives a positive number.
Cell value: -4.2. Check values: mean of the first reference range 86.2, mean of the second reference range 83.6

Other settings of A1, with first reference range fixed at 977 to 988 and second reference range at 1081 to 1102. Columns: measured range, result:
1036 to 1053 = -1.2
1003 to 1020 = -2.6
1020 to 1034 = -0.6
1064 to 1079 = -0.9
